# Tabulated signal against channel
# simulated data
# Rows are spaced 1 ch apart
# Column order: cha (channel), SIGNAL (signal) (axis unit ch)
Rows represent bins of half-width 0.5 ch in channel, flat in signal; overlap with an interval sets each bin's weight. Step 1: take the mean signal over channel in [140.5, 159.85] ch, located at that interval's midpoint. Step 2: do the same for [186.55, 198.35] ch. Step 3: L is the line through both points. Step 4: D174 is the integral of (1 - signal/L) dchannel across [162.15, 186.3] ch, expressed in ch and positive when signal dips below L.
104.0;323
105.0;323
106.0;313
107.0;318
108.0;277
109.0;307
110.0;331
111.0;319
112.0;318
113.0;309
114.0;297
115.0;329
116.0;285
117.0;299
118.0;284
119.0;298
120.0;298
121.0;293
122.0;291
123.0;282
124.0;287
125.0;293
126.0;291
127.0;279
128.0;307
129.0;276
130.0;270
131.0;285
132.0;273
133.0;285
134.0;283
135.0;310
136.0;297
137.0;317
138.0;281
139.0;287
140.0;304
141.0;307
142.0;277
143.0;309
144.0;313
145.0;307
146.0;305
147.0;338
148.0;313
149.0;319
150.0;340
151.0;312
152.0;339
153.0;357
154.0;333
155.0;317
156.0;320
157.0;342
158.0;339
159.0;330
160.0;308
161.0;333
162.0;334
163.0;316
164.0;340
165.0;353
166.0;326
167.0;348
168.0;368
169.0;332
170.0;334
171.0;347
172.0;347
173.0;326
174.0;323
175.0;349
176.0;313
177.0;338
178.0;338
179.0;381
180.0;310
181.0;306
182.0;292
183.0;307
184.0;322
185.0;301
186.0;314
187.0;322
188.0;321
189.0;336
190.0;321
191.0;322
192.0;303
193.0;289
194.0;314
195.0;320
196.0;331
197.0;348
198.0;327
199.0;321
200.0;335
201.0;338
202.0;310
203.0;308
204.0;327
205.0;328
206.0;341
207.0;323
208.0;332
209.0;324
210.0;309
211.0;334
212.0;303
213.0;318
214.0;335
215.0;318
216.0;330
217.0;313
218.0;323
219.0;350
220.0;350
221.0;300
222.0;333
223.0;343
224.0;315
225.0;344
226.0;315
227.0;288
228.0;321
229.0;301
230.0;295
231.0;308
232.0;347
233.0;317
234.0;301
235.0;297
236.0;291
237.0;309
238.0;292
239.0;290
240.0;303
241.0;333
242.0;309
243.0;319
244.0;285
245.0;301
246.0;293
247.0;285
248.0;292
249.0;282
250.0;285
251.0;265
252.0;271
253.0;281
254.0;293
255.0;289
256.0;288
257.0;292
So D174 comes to -0.7 ch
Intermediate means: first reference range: 322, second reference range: 321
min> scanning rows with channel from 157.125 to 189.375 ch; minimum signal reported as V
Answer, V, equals 292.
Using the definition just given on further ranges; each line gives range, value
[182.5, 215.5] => 289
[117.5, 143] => 270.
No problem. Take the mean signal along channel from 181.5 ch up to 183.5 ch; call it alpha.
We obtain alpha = 300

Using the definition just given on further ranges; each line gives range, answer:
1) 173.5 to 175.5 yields 336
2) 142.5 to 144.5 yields 311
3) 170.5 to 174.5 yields 336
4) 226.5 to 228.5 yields 304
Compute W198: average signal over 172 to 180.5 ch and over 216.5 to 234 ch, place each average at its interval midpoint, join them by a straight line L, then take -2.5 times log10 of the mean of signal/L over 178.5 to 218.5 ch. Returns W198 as 0.02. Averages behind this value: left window 335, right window 321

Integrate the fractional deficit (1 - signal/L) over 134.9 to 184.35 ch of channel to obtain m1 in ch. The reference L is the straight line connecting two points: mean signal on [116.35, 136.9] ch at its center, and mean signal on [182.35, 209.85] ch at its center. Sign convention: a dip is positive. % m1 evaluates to -3.2 ch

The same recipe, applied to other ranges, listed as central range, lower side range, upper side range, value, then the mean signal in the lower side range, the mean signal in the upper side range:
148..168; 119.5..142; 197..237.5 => -2.2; 290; 321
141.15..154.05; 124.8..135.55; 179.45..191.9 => -1.1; 286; 314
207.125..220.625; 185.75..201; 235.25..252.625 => -0.6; 322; 294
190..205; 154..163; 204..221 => 0.2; 328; 326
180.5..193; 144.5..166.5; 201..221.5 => 0.5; 328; 324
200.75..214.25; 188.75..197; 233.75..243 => -0.4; 318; 304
